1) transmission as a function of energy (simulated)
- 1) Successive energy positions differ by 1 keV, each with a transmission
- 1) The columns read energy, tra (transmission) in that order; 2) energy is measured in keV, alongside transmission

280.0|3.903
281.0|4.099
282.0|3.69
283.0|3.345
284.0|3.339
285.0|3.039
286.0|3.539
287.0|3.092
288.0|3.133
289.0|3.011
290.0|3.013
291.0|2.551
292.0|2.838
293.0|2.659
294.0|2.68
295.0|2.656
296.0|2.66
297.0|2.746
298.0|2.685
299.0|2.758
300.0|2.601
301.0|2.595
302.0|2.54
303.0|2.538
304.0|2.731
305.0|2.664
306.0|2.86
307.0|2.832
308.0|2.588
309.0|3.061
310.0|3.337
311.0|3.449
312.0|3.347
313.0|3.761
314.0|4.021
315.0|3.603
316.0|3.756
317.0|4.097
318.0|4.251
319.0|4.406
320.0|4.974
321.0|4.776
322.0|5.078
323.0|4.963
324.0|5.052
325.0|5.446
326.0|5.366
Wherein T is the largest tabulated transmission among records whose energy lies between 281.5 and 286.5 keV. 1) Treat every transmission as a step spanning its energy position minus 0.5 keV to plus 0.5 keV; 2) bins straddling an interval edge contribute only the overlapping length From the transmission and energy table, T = 3.69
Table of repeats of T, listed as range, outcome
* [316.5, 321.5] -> 4.974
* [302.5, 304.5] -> 2.731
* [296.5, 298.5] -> 2.746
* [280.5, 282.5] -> 4.099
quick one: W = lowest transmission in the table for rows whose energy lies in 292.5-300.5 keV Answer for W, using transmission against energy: 2.601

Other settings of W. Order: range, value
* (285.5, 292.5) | 2.551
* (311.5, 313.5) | 3.347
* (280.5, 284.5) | 3.339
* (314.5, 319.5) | 3.603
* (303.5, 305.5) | 2.664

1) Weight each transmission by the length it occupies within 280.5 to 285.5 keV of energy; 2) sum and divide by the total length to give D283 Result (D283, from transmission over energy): 3.5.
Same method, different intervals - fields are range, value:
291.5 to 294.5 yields 2.73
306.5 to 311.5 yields 3.05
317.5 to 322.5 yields 4.7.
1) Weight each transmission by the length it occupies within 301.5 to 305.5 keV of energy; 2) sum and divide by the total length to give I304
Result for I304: 2.62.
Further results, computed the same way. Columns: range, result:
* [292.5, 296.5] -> 2.66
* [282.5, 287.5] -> 3.27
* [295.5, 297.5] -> 2.7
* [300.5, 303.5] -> 2.56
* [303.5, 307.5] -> 2.77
